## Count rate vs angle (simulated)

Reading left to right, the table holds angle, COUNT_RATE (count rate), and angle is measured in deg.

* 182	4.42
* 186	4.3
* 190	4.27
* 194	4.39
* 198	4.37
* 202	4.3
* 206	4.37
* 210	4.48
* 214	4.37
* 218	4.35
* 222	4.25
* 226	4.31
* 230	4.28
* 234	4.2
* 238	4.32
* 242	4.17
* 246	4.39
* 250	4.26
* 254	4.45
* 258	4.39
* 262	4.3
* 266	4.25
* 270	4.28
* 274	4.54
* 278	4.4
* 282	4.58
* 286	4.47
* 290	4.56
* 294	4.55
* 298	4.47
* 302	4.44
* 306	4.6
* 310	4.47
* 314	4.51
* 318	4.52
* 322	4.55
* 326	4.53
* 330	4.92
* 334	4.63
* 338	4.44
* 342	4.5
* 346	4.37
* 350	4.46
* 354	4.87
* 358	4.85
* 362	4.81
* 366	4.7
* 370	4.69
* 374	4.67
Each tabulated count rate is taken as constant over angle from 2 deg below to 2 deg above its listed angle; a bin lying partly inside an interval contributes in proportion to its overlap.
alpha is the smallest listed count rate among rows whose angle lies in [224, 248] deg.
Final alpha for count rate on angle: 4.17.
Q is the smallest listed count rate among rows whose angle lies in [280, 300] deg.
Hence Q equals 4.47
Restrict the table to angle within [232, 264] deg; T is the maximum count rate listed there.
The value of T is 4.45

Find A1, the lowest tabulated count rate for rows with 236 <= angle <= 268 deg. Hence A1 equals 4.17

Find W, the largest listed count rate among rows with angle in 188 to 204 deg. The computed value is 4.39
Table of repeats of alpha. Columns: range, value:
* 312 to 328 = 4.51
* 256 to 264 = 4.3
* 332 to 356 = 4.37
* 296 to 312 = 4.44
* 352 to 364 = 4.81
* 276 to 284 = 4.4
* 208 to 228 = 4.25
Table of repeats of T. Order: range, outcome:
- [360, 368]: 4.81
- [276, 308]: 4.6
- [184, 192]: 4.3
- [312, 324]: 4.55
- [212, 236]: 4.37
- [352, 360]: 4.87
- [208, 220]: 4.48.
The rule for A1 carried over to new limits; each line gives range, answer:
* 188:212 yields 4.27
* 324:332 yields 4.53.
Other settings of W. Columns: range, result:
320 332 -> 4.92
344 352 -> 4.46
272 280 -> 4.54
